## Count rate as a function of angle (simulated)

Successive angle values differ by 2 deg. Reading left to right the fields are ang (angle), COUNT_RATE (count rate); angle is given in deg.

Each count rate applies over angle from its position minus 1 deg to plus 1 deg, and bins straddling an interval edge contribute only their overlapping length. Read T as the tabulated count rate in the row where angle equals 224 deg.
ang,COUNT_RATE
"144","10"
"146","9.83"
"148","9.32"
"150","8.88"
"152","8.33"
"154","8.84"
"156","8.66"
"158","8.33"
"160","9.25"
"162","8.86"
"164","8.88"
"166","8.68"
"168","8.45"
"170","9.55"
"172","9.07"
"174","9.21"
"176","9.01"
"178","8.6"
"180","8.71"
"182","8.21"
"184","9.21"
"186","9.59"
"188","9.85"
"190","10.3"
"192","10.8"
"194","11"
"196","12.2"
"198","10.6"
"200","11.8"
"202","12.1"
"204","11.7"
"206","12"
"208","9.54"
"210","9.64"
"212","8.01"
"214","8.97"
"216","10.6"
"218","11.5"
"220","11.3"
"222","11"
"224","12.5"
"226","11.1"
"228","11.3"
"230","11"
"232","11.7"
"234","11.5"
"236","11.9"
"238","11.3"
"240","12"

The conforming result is 12.5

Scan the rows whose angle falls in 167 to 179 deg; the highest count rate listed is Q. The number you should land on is 9.55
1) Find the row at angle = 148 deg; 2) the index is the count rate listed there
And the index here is 9.32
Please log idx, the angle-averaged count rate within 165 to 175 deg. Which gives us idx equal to 8.99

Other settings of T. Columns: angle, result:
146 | 9.83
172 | 9.07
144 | 10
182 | 8.21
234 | 11.5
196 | 12.2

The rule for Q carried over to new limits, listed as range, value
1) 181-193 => 10.8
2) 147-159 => 9.32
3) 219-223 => 11.3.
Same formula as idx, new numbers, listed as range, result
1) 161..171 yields 8.88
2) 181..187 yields 9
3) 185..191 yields 9.91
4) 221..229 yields 11.5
